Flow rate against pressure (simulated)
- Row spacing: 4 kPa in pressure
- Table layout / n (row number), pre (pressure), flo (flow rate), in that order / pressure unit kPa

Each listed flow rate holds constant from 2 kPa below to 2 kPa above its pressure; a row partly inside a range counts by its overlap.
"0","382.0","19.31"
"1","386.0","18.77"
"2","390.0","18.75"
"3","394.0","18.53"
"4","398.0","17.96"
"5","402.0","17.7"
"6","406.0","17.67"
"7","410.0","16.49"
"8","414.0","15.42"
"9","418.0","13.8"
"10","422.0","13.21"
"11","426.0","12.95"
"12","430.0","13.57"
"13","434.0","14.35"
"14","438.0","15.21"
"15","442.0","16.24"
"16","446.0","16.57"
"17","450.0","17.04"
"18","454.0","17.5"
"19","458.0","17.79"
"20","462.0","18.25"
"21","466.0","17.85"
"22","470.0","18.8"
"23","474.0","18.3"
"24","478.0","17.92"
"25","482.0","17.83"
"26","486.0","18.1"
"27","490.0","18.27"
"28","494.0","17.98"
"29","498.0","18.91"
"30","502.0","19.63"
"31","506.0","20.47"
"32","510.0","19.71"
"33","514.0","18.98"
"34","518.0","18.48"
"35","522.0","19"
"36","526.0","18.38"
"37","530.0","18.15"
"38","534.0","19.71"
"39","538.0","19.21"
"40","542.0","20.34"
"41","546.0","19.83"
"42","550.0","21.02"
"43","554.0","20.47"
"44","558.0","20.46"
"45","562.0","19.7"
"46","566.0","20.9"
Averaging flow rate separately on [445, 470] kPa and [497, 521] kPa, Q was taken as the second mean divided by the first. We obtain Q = 1.10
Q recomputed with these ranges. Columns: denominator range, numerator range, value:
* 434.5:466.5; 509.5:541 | 1.12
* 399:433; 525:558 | 1.30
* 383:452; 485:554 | 1.19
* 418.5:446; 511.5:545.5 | 1.32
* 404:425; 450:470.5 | 1.18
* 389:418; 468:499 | 1.06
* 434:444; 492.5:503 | 1.22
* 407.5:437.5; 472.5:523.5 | 1.30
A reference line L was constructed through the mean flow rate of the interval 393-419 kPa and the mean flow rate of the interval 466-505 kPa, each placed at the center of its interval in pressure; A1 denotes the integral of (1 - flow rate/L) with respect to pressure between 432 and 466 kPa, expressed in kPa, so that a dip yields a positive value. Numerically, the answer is 1.97 kPa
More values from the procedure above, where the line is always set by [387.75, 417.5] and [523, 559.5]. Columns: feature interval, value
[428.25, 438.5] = 2.1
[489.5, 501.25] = 0.2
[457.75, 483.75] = 0.5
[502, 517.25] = -0.4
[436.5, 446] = 1.1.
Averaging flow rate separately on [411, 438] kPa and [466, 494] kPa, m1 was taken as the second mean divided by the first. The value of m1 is 1.29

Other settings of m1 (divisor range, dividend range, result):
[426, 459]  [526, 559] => 1.25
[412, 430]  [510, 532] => 1.35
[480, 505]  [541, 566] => 1.10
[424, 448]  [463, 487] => 1.22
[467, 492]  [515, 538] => 1.03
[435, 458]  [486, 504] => 1.13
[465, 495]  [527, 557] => 1.09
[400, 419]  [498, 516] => 1.20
